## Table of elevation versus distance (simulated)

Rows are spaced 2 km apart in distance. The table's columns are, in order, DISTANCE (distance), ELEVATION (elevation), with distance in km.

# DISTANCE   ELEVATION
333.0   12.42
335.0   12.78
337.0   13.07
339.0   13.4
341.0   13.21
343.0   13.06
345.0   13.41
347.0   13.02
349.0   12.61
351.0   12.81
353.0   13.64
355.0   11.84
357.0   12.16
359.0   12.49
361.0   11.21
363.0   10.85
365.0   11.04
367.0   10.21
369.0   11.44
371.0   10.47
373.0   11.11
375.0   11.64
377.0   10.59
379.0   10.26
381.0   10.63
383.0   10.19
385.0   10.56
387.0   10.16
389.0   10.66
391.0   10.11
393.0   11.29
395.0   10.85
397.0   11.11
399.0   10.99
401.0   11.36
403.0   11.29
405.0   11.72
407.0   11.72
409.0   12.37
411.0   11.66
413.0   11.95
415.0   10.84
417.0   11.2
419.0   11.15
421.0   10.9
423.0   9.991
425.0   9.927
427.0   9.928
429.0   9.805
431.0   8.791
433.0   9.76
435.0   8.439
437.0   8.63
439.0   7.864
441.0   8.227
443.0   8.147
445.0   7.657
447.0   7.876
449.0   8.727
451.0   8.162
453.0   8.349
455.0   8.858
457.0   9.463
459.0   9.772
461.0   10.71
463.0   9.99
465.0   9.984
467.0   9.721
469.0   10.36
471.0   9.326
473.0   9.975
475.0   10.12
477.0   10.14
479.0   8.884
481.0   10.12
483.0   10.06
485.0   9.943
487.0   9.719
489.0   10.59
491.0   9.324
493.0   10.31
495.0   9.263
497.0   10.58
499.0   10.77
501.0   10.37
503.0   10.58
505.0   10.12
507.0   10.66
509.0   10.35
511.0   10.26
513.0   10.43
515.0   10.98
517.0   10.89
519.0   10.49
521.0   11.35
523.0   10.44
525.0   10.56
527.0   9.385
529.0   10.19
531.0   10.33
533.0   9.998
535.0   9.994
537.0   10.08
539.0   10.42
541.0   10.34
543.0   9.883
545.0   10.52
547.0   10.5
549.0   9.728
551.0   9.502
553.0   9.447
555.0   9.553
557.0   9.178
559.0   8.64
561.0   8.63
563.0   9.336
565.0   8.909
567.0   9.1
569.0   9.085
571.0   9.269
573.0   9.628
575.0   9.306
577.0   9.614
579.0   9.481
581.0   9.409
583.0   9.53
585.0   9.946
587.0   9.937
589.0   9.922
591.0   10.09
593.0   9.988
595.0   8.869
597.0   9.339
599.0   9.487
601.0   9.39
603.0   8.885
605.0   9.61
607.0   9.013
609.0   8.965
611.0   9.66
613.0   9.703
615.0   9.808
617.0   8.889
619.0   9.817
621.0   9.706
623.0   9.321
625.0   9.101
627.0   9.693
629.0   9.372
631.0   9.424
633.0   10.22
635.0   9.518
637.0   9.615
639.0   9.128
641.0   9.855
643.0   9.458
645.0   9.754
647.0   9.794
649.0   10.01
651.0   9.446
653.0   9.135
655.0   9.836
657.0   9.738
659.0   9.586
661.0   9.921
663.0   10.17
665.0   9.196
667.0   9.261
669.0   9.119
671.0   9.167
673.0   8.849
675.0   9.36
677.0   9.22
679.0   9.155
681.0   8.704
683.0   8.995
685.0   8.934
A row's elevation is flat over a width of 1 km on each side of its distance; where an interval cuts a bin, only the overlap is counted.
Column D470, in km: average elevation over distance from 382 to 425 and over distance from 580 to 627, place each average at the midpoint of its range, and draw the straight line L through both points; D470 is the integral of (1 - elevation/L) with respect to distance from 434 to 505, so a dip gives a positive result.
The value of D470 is 7.03 km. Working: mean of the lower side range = 11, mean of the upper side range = 9.5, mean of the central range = 9.47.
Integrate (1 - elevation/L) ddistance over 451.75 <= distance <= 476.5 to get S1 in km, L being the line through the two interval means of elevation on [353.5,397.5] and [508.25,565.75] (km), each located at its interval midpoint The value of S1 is 1.7 km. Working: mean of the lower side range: 11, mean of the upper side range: 10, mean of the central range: 9.71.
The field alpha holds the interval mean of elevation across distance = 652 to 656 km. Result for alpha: 9.49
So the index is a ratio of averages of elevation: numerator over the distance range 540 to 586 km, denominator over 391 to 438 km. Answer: 0.9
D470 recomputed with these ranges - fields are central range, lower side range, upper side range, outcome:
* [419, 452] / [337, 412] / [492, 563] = 6.0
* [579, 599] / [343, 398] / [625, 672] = 0.6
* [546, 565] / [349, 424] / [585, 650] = 1.2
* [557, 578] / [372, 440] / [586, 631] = 1.2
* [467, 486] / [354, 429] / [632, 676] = 1.2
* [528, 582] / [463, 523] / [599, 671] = 1.5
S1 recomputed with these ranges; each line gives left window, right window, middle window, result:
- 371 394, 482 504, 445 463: 2.3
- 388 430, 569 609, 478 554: -0.8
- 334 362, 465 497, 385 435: 2.9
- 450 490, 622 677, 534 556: -0.8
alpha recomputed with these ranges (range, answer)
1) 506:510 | 10.5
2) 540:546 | 10.2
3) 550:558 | 9.42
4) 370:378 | 11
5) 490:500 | 10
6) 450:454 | 8.26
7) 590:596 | 9.65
